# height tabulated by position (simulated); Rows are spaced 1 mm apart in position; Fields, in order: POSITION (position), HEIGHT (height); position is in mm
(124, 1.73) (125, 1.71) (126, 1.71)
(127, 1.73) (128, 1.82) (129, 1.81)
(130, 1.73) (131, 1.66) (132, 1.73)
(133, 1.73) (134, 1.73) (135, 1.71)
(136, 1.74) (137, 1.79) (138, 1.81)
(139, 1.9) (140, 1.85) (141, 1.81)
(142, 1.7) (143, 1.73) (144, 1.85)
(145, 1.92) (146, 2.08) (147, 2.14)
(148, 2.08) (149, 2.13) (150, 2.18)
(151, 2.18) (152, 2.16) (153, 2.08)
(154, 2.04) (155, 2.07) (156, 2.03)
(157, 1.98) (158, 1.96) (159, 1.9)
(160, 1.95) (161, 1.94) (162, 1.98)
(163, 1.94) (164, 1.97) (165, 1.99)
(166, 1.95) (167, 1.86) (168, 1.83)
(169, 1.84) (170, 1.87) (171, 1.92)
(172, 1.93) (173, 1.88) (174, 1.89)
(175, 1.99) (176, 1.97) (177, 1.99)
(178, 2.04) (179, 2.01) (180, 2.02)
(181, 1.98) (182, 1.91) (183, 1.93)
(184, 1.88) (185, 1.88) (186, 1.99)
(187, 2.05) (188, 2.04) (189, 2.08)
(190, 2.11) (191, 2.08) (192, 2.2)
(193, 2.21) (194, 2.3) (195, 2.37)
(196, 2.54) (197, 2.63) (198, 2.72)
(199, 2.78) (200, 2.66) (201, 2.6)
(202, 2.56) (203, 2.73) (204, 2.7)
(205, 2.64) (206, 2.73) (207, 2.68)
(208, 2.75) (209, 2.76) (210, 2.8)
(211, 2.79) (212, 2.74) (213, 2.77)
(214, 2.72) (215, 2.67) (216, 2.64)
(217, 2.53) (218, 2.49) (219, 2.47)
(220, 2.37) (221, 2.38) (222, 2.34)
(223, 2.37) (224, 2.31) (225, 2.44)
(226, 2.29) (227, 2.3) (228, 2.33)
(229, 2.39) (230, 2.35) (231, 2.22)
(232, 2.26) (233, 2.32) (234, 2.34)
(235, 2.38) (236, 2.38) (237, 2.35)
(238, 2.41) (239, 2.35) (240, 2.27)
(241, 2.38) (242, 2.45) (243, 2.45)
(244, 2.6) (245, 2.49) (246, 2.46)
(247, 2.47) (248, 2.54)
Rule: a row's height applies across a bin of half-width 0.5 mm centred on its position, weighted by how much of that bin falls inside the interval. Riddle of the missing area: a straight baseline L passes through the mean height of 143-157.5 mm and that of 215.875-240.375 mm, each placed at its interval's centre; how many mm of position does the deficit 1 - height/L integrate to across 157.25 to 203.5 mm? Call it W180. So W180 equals 1.6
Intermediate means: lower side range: 2.05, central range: 2.1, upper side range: 2.37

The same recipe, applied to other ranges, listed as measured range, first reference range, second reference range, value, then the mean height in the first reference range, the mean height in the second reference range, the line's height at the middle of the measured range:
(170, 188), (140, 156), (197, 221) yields 2.93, 2.01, 2.66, 2.34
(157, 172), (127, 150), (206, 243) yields 0.80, 1.84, 2.47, 2.03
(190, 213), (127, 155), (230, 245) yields -4.07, 1.89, 2.37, 2.19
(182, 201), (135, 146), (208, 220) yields 1.28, 1.82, 2.66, 2.4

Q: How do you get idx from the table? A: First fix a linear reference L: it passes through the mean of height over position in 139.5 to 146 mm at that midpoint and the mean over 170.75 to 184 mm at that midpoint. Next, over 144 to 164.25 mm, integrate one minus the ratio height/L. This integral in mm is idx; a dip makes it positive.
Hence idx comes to -1.74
